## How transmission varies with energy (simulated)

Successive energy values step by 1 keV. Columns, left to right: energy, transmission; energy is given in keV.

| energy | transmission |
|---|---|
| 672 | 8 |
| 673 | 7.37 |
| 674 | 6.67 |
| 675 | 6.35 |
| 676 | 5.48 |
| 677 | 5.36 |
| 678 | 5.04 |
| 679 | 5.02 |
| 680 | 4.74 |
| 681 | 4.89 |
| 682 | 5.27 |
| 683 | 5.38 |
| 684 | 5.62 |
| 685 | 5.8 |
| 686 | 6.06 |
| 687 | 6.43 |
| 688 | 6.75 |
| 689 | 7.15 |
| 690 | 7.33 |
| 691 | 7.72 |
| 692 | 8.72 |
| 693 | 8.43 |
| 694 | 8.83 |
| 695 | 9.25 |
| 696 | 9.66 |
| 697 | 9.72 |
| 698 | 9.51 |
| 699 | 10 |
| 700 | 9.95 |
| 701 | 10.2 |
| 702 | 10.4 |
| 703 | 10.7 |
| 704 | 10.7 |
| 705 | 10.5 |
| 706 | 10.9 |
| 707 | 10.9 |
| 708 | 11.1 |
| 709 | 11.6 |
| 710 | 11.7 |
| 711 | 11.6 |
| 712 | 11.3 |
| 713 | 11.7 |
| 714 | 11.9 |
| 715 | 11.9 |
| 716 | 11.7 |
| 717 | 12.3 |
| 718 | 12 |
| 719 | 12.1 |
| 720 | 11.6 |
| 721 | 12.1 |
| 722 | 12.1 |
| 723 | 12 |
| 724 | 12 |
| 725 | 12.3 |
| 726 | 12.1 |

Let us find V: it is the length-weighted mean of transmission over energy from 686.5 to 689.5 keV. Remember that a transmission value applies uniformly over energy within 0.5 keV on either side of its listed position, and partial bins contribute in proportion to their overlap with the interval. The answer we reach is 6.78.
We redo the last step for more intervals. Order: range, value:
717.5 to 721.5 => 12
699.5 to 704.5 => 10.4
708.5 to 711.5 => 11.6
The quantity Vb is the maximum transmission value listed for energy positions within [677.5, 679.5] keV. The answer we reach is 5.04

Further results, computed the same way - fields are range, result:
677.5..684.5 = 5.62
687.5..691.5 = 7.72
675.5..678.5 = 5.48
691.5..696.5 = 9.66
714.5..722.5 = 12.3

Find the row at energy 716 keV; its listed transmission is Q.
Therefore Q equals 11.7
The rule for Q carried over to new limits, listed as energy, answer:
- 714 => 11.9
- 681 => 4.89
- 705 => 10.5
